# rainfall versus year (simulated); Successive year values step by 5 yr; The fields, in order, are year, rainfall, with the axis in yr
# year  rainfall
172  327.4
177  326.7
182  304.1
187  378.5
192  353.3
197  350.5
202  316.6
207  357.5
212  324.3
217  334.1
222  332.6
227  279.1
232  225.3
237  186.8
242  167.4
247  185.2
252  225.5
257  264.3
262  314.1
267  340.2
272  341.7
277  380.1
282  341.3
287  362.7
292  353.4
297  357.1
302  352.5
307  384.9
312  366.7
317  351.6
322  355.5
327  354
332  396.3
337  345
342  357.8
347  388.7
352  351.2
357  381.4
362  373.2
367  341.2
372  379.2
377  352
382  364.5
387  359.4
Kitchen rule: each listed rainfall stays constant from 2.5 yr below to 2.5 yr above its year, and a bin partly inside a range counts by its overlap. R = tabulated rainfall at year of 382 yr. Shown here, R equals 364.5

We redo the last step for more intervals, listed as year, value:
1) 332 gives 396.3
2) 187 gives 378.5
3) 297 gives 357.1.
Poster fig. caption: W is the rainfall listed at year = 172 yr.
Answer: 327.4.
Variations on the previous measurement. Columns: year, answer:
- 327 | 354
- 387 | 359.4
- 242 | 167.4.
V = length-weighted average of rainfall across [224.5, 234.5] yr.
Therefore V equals 252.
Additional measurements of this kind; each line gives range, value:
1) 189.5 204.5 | 340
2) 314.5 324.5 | 354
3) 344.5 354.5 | 370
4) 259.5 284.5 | 343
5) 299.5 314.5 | 368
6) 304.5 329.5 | 363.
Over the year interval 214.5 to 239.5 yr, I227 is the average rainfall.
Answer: 272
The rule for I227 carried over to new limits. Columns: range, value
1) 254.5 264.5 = 289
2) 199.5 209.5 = 337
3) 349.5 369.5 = 362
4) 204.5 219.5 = 339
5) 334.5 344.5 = 351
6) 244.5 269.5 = 266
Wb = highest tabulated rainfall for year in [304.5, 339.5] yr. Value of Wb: 396.3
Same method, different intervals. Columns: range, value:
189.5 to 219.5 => 357.5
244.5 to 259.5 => 264.3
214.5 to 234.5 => 334.1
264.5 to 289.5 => 380.1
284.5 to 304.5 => 362.7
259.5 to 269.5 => 340.2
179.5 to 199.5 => 378.5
